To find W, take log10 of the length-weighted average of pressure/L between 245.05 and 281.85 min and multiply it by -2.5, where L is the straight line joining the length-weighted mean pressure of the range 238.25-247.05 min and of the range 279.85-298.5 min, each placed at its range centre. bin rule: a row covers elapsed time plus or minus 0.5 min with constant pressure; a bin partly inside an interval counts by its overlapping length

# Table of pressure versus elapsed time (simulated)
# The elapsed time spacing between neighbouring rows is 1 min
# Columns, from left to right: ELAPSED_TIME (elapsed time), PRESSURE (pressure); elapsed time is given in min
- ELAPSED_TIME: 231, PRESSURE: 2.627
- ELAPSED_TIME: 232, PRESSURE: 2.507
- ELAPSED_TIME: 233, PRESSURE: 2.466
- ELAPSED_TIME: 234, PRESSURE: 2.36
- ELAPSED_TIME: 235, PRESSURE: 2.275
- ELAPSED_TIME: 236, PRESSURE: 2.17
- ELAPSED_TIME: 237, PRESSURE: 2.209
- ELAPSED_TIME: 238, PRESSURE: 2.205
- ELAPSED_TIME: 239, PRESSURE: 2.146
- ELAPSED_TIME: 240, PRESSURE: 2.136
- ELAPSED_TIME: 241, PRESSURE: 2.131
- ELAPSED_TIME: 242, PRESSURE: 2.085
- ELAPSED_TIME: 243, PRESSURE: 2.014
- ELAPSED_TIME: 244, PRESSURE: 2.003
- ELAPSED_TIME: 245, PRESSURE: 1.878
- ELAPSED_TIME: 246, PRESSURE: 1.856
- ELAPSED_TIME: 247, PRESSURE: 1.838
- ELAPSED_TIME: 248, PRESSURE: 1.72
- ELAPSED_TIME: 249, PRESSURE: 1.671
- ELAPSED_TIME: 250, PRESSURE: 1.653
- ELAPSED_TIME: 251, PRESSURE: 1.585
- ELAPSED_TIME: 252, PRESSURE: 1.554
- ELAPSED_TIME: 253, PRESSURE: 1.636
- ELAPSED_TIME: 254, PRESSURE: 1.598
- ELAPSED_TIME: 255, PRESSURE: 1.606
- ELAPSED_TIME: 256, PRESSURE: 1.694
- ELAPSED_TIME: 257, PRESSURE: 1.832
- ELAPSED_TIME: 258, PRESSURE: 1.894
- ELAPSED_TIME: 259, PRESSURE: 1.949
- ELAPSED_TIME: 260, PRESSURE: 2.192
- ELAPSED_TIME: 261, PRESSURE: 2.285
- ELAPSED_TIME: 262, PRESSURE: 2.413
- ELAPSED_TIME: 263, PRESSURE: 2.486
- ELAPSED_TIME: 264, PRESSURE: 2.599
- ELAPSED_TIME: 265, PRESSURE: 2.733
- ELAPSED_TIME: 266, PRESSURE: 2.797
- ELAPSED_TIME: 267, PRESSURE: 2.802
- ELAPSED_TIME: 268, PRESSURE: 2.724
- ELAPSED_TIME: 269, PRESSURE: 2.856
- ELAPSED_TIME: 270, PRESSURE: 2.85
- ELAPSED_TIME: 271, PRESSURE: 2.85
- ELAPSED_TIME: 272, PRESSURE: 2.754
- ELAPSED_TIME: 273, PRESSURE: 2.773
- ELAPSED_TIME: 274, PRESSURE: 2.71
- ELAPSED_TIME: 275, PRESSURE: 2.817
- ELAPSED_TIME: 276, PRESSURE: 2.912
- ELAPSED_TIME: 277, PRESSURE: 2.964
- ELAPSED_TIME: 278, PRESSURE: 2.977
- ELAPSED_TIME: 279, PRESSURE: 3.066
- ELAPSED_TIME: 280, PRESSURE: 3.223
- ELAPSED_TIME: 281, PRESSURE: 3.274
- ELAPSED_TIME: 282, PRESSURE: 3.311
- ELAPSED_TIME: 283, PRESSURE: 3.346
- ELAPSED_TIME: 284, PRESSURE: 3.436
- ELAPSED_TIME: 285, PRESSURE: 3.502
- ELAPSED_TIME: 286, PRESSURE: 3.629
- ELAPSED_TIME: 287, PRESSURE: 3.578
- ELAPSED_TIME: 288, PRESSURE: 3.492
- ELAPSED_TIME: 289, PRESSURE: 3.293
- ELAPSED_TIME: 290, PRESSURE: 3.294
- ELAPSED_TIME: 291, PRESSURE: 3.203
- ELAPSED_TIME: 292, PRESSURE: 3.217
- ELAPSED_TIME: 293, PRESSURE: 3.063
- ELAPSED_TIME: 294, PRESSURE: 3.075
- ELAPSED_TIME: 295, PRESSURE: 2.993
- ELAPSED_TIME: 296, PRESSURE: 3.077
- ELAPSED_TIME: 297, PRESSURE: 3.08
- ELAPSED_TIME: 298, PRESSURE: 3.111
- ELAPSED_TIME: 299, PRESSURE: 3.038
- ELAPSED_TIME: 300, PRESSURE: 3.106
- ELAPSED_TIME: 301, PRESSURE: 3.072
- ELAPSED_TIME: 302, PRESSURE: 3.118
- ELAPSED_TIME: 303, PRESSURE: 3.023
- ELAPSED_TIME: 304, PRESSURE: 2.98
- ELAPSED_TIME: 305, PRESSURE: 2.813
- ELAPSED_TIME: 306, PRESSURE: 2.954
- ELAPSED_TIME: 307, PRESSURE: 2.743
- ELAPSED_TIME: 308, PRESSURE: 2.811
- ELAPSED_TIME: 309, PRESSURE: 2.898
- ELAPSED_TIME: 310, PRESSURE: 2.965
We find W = 0.11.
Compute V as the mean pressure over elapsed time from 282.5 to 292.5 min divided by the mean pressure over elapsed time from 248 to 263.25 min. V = 1.8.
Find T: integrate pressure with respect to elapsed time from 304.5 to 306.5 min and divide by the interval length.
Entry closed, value 2.88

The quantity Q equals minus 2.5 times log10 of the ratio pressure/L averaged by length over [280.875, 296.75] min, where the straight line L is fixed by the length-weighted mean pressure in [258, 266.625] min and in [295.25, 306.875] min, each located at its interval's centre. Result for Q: -0.17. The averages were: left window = 2.41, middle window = 3.3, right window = 3.02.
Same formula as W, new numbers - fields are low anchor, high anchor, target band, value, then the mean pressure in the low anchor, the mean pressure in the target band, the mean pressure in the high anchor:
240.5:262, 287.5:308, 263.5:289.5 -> -0.205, 1.85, 3.05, 3.08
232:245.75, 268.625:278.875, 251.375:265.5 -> 0.254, 2.17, 2.03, 2.85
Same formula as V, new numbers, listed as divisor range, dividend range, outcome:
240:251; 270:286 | 1.63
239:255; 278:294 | 1.81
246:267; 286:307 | 1.56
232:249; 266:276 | 1.34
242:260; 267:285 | 1.68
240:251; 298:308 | 1.58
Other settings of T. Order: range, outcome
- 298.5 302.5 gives 3.08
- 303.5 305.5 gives 2.9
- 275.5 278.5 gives 2.95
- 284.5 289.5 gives 3.5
